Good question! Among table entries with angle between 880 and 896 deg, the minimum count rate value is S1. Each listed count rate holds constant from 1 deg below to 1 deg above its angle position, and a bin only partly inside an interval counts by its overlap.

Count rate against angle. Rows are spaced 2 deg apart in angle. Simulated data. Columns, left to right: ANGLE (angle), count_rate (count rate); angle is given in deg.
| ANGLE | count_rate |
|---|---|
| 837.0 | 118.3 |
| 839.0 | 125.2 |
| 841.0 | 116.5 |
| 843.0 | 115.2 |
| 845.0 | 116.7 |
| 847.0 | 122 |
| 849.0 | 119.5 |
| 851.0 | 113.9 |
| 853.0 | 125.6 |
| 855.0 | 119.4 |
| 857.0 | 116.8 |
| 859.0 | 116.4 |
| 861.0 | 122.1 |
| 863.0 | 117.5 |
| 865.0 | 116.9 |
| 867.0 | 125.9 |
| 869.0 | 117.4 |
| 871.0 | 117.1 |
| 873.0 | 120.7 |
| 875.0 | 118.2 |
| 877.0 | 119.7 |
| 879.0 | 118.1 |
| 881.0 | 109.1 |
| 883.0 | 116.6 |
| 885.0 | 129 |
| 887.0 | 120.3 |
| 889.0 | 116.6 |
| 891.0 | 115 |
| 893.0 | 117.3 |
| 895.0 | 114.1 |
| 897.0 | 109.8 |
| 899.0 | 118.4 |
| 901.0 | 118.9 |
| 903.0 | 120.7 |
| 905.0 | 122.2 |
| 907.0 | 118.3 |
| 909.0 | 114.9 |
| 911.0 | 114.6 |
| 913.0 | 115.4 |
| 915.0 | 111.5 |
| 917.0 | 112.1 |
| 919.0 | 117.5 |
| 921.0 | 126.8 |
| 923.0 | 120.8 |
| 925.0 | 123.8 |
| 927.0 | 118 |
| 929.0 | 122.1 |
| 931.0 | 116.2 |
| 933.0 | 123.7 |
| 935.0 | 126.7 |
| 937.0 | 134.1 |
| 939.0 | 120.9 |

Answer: 109.1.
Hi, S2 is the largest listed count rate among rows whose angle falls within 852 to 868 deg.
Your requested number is 125.9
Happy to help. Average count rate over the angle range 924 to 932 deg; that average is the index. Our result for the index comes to 120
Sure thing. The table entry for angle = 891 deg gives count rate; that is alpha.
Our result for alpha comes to 115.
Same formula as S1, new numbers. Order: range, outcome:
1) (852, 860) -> 116.4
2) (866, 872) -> 117.1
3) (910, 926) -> 111.5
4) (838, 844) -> 115.2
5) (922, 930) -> 118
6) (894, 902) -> 109.8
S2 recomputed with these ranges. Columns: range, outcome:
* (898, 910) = 122.2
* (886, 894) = 120.3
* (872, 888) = 129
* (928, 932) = 122.1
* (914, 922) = 126.8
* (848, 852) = 119.5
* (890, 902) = 118.9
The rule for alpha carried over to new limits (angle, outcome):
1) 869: 117.4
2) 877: 119.7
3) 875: 118.2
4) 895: 114.1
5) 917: 112.1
